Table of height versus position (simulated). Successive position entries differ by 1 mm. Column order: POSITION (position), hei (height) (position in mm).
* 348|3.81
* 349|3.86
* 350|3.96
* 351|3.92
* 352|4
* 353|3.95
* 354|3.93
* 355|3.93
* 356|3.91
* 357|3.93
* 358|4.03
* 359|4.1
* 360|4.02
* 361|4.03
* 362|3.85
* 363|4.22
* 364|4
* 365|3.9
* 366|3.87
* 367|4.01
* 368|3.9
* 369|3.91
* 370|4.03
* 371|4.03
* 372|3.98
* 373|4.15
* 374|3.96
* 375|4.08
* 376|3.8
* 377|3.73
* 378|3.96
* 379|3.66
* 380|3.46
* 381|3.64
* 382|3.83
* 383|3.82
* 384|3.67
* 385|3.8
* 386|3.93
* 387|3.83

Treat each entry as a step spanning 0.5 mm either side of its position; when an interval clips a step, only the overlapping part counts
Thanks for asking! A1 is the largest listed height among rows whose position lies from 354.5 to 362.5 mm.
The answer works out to 4.1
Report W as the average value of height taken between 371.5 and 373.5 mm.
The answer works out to 4.07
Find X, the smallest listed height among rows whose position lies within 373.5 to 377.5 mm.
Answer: 3.73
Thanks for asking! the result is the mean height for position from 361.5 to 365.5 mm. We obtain 3.99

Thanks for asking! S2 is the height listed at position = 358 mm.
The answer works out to 4.03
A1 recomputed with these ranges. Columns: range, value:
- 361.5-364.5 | 4.22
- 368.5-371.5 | 4.03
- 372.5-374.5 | 4.15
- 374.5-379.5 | 4.08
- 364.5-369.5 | 4.01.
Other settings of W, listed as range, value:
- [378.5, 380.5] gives 3.56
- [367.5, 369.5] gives 3.91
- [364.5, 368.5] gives 3.92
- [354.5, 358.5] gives 3.95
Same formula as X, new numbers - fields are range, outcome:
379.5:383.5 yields 3.46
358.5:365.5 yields 3.85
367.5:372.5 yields 3.9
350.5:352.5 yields 3.92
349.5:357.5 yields 3.91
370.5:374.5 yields 3.96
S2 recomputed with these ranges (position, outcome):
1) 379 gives 3.66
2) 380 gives 3.46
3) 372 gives 3.98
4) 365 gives 3.9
